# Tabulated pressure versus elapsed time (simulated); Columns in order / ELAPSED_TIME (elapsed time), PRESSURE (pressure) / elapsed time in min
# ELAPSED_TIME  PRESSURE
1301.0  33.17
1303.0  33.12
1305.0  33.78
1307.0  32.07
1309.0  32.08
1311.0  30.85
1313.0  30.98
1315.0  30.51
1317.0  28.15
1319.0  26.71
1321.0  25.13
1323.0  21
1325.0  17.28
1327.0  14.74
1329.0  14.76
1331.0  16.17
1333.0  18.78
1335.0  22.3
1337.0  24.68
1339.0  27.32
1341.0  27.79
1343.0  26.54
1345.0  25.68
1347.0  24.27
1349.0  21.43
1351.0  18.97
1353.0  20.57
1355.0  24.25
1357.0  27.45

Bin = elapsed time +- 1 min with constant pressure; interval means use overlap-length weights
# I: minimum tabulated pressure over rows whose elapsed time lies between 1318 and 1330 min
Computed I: 14.74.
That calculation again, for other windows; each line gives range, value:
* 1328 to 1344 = 14.76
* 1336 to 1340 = 24.68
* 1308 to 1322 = 25.13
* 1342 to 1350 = 21.43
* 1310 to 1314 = 30.85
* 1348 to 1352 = 18.97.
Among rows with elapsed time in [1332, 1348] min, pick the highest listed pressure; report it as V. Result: 27.79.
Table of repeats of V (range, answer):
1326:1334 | 18.78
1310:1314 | 30.98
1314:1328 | 30.51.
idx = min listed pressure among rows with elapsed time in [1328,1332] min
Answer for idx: 14.76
